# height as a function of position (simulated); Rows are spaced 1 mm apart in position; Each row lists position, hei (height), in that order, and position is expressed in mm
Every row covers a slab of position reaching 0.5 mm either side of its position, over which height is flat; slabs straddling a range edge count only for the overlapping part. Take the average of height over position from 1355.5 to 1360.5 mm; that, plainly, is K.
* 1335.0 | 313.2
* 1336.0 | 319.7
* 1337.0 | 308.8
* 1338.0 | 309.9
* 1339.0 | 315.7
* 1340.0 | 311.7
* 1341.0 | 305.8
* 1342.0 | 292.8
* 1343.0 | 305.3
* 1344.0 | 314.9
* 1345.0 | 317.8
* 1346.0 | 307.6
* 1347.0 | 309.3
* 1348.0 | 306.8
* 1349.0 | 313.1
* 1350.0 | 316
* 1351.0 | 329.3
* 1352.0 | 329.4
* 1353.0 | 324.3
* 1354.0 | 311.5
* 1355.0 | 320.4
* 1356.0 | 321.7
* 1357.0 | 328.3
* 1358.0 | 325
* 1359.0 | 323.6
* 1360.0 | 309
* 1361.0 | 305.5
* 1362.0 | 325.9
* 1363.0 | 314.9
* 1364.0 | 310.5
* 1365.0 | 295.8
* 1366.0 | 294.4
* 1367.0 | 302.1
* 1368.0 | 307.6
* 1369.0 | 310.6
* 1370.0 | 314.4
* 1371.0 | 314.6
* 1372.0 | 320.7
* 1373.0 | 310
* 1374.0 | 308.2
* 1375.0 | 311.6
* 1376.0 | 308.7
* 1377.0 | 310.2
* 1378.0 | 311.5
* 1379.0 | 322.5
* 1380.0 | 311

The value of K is 322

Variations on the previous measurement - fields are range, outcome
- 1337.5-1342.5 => 307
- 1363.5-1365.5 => 303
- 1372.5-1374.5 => 309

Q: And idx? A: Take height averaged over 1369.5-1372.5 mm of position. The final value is 317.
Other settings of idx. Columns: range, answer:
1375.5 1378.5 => 310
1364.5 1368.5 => 300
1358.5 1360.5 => 316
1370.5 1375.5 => 313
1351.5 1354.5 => 322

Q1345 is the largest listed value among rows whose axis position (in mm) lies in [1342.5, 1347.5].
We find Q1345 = 317.8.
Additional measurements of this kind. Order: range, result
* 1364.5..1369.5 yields 310.6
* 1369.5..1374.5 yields 320.7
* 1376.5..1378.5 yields 311.5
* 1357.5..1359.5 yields 325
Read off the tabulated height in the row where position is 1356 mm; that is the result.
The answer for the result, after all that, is 321.7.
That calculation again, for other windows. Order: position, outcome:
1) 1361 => 305.5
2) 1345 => 317.8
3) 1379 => 322.5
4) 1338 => 309.9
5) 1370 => 314.4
